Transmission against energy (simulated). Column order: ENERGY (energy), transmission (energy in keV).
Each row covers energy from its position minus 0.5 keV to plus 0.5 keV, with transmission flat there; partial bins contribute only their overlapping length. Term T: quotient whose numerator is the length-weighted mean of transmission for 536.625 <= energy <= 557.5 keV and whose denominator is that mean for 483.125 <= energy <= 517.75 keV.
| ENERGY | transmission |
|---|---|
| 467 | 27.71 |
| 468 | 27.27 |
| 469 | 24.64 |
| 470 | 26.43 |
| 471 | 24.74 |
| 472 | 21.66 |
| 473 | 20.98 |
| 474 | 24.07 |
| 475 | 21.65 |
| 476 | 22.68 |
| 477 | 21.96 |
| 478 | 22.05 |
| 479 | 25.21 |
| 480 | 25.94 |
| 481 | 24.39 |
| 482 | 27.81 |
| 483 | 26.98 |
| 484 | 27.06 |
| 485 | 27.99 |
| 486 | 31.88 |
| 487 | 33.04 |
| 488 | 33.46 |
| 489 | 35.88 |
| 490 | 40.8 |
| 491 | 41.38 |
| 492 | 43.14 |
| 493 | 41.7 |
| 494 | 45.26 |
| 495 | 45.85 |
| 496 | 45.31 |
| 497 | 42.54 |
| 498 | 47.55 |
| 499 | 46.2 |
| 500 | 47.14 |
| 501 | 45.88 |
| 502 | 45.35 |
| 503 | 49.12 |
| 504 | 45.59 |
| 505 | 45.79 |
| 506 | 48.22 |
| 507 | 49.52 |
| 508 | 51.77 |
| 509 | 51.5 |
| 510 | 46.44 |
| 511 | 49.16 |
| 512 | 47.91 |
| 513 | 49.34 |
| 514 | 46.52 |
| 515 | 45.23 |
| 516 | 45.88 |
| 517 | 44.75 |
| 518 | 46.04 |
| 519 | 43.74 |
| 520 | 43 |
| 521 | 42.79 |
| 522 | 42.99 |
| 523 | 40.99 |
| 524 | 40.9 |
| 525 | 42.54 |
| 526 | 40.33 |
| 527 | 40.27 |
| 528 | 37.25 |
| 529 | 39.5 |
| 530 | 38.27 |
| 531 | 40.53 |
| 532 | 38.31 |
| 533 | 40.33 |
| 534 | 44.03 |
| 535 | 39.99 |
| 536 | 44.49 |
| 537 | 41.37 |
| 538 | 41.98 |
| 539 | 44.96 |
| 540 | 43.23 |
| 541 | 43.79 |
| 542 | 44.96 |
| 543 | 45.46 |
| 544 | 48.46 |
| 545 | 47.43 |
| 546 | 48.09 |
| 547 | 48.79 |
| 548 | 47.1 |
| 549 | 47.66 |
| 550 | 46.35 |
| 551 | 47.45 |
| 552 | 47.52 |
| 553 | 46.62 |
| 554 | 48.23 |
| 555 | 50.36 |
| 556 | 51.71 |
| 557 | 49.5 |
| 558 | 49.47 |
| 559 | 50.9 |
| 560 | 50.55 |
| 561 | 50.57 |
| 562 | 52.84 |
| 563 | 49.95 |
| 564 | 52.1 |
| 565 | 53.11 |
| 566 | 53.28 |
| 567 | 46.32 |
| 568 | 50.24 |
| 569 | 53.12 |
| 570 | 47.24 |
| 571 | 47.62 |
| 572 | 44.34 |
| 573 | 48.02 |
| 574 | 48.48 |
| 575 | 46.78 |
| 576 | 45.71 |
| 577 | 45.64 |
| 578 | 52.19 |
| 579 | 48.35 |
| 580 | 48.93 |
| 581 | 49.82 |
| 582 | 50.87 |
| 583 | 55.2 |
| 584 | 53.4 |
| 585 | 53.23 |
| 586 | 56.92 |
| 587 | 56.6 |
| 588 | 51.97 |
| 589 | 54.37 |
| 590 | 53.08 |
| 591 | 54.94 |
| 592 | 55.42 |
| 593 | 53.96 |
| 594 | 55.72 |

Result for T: 1.07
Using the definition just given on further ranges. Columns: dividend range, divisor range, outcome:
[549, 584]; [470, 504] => 1.45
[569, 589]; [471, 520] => 1.30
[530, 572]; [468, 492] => 1.69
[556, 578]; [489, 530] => 1.11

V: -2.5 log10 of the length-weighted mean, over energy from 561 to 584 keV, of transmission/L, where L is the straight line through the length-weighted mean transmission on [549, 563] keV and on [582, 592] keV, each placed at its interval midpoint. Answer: 0.05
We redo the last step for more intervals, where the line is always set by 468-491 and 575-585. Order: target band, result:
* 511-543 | -0.14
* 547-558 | -0.11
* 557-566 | -0.12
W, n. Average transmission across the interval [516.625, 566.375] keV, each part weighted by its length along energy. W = 45.5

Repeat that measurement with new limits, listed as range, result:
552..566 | 50.5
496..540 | 44.3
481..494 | 34.3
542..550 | 47.3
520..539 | 41.1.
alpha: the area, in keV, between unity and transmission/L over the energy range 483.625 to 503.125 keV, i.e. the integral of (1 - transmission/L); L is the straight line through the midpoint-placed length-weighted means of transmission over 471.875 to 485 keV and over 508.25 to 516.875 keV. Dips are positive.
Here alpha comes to -3.4 keV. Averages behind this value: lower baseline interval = 24.3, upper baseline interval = 47.7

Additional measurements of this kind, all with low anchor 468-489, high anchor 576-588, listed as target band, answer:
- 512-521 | -2.6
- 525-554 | -1.8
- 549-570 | -1.7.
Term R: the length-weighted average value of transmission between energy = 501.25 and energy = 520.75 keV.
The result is 47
